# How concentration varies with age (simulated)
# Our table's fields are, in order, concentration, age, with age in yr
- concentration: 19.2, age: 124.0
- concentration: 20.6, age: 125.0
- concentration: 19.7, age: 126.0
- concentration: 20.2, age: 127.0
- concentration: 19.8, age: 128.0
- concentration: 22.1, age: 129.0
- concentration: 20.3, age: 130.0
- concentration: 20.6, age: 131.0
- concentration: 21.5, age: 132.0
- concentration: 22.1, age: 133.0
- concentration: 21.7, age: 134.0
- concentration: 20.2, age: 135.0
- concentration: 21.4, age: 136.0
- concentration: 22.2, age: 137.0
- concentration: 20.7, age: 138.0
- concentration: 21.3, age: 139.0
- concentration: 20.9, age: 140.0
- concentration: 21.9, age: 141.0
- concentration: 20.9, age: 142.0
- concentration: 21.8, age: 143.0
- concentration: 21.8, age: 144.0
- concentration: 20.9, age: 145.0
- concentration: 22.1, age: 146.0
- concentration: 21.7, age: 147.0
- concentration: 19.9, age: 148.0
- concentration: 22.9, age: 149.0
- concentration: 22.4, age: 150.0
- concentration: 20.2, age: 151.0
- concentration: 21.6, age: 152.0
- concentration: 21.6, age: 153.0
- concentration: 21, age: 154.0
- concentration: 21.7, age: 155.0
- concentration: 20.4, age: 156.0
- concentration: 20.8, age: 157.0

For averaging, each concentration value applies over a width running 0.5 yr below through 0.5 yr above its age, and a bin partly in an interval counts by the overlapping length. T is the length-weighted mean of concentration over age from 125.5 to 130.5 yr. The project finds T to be 20.4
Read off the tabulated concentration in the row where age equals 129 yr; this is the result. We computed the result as 22.1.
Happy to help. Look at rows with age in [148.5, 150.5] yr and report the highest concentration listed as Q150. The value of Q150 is 22.9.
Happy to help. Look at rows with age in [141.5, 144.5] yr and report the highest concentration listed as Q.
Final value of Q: 21.8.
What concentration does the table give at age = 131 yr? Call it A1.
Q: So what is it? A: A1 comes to 20.6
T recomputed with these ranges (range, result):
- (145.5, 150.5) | 21.8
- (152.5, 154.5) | 21.3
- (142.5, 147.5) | 21.7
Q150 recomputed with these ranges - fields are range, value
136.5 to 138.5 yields 22.2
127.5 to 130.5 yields 22.1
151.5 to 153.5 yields 21.6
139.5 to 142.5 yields 21.9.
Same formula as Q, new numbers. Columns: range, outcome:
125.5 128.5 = 20.2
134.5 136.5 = 21.4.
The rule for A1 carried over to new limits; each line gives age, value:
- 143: 21.8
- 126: 19.7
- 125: 20.6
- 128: 19.8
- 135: 20.2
